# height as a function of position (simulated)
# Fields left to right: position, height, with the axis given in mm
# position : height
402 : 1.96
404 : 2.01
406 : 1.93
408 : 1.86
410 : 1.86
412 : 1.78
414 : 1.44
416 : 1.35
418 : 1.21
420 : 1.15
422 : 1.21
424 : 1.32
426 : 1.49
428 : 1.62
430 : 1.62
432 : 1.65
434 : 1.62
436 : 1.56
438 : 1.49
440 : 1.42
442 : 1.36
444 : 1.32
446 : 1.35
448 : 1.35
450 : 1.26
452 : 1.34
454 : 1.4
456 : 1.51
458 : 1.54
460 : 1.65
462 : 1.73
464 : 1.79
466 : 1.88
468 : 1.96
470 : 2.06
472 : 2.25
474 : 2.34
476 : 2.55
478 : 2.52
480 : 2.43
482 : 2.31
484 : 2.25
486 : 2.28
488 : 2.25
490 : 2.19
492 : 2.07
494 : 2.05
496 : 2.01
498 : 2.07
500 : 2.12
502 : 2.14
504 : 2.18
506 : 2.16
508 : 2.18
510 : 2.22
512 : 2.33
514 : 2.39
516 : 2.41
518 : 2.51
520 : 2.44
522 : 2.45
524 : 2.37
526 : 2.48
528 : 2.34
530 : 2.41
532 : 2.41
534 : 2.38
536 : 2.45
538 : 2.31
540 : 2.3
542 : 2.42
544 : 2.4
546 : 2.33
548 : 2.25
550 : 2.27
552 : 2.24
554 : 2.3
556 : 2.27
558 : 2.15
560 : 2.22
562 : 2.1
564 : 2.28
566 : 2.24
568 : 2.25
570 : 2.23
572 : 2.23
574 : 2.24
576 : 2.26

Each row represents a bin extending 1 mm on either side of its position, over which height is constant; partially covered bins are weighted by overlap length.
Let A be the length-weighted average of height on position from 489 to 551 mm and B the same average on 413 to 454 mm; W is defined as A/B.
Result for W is 1.6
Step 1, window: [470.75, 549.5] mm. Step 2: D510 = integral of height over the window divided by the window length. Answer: 2.31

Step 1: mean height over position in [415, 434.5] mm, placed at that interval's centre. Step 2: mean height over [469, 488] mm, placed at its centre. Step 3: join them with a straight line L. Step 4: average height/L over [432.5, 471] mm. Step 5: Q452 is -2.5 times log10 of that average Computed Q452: 0.20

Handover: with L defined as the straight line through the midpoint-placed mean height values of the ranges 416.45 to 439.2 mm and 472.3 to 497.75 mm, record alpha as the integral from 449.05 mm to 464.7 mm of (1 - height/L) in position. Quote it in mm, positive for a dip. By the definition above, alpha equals 2.9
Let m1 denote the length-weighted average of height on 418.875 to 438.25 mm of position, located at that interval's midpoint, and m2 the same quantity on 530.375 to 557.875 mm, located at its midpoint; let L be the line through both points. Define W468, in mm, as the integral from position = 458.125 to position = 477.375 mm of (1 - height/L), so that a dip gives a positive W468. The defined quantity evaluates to -2.66 mm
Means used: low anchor 1.47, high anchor 2.33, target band 2.01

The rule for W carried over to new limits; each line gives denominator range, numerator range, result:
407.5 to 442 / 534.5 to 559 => 1.54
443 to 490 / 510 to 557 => 1.25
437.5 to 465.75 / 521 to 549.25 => 1.61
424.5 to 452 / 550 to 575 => 1.53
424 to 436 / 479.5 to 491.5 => 1.44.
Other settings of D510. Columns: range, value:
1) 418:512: 1.83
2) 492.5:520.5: 2.22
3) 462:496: 2.18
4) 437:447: 1.39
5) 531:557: 2.33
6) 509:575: 2.32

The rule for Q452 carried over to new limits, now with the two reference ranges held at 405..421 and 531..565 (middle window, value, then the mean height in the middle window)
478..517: -0.100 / 2.22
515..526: -0.137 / 2.44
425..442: 0.091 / 1.55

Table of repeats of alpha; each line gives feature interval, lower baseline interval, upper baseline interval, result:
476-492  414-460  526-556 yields -4.20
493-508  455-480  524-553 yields 0.39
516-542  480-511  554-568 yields -2.46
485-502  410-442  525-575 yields -1.85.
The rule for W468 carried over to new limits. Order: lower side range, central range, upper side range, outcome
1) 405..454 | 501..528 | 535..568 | -3.8 mm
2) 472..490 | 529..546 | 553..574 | -0.9 mm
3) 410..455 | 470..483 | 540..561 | -4.6 mm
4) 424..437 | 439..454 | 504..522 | 3.2 mm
